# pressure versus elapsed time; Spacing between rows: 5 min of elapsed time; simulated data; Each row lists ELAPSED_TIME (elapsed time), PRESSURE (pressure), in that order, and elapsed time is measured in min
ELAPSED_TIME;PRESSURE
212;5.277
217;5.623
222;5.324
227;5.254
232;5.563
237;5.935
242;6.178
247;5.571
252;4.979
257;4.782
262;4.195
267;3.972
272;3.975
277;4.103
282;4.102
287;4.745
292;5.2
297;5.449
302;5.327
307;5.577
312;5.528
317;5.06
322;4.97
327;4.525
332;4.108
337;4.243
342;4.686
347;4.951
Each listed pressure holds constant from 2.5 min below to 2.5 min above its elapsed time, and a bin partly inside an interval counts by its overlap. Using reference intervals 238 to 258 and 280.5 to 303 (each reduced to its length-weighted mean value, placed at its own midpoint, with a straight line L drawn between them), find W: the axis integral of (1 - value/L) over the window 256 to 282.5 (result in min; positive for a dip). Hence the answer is 5.4 min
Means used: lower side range 5.46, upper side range 4.98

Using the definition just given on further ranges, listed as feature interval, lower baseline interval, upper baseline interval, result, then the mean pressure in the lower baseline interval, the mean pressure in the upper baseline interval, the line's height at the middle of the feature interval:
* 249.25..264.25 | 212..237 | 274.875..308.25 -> 1.5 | 5.47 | 4.91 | 5.2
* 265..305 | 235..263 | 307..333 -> 3.9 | 5.32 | 4.95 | 5.13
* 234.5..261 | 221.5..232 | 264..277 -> -3.9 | 5.35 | 4.01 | 4.7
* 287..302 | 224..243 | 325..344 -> -1.0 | 5.69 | 4.38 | 4.9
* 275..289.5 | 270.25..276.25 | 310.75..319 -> -0.1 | 4.01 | 5.27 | 4.28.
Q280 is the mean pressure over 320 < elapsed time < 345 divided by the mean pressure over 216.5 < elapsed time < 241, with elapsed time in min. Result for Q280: 0.8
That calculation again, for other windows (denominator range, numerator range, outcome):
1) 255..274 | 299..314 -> 1.30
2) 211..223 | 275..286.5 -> 0.78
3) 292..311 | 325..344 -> 0.81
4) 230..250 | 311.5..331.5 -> 0.84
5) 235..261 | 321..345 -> 0.83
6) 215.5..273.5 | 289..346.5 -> 0.97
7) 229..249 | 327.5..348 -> 0.77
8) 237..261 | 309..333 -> 0.91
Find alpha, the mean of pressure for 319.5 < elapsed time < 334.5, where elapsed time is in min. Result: 4.53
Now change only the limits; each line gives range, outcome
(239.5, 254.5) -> 5.58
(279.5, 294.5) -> 4.68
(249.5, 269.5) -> 4.48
